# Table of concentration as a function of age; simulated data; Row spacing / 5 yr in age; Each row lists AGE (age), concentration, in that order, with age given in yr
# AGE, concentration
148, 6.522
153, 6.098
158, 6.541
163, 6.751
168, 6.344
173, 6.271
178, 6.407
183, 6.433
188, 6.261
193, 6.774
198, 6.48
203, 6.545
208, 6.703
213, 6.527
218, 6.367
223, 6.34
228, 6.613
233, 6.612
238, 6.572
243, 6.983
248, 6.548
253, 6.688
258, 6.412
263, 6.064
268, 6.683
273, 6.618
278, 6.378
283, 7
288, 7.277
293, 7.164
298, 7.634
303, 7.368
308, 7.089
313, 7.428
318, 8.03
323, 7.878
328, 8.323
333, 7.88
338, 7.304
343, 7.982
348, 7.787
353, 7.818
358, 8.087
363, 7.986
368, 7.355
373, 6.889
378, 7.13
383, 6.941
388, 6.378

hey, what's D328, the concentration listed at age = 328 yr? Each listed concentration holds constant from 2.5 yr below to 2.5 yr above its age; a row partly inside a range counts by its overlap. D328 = 8.323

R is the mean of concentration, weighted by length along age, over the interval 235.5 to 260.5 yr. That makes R 6.64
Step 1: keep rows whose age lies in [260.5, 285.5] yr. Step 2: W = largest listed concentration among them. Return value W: 7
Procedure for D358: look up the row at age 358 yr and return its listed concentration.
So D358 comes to 8.087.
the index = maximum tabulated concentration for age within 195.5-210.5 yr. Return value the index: 6.703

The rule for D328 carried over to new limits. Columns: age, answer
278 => 6.378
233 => 6.612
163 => 6.751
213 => 6.527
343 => 7.982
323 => 7.878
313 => 7.428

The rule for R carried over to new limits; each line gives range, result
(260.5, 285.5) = 6.55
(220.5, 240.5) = 6.53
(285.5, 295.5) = 7.22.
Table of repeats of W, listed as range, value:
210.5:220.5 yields 6.527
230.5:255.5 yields 6.983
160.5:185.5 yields 6.751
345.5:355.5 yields 7.818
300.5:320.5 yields 8.03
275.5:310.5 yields 7.634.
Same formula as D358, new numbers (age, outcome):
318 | 8.03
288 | 7.277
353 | 7.818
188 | 6.261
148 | 6.522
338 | 7.304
